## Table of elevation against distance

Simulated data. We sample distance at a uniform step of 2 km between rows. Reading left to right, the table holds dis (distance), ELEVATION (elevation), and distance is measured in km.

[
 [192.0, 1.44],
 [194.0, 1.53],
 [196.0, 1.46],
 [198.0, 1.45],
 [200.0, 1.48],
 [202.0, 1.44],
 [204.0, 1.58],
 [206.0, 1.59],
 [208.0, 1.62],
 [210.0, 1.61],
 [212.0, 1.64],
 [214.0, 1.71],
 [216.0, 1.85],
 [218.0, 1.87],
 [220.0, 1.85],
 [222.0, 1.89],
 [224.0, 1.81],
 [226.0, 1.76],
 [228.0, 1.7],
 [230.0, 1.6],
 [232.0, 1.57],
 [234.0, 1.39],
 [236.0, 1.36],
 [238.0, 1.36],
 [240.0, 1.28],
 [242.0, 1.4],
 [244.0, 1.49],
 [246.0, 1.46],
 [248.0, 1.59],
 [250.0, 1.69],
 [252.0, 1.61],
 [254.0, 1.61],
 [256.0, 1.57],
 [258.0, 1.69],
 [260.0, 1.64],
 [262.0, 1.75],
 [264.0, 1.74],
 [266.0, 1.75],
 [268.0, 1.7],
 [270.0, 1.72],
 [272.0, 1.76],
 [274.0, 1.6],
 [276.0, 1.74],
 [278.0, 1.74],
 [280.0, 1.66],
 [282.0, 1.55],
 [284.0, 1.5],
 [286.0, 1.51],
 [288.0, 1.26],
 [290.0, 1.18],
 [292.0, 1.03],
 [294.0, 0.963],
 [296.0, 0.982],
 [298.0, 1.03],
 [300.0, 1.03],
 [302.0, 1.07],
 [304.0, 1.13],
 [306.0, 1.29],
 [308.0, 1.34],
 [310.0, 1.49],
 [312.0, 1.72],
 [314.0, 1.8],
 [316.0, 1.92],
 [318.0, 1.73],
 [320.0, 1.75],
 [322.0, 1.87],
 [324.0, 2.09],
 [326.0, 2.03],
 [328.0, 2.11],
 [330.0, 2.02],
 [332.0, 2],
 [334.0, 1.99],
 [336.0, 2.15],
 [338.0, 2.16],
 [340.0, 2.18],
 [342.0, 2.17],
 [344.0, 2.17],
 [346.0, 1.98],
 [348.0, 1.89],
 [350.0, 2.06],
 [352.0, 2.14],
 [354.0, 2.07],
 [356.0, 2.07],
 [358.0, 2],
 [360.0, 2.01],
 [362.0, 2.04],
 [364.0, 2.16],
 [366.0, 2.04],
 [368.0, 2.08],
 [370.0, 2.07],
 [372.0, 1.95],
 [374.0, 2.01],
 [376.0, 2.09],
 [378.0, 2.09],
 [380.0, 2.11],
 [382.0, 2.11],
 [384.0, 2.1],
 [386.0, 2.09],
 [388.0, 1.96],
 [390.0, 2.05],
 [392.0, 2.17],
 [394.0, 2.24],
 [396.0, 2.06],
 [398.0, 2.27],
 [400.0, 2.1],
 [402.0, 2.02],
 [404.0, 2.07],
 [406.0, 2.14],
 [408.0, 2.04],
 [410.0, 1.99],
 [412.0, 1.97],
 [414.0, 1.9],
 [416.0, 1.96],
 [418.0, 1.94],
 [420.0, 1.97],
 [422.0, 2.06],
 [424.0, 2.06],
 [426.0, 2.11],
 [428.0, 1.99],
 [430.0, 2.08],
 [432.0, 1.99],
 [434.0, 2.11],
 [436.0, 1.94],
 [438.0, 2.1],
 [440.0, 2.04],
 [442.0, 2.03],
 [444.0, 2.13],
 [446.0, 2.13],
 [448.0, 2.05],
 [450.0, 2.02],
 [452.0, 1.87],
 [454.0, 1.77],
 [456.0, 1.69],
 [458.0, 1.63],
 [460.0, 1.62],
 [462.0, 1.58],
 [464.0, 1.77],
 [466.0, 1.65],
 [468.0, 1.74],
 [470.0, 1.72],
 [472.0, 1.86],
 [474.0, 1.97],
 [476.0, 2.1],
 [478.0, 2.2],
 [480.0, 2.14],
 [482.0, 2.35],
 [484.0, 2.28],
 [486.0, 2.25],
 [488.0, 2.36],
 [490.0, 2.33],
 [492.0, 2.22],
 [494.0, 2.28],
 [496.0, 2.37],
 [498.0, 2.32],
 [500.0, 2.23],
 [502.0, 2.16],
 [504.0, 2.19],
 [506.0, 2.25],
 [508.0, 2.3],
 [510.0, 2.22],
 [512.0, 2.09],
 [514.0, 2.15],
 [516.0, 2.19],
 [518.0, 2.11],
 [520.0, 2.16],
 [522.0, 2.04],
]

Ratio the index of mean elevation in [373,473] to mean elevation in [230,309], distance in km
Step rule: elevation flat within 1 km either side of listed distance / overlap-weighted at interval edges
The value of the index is 1.36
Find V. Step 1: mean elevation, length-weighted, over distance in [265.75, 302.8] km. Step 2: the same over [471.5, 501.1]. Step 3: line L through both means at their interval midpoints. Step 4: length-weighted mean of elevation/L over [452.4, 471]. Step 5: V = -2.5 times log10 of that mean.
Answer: 0.25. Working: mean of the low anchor 1.4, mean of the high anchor 2.22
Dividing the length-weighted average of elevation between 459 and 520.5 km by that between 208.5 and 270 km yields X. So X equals 1.29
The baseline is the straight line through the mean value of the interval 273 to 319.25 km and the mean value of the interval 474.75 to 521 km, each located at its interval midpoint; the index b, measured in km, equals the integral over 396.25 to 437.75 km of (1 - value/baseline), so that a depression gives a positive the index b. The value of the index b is -3.1 km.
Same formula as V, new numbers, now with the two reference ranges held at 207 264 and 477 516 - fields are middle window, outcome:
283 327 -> 0.24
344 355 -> -0.08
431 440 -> 0.03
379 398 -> -0.06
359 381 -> -0.06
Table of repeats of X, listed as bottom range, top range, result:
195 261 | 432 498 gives 1.26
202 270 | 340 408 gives 1.28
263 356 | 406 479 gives 1.15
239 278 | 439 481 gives 1.16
